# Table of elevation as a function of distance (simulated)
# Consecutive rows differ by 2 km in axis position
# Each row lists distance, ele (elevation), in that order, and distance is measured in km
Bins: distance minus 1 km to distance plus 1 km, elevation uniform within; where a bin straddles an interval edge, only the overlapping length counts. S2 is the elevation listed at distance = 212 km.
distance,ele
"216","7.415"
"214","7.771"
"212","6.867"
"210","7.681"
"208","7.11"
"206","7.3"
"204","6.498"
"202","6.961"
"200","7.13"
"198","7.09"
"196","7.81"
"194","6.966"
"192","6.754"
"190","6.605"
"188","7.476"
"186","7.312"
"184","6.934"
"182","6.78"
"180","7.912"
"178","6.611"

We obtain 6.867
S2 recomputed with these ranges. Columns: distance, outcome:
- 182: 6.78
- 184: 6.934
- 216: 7.415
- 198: 7.09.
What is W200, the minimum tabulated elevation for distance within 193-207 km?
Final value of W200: 6.498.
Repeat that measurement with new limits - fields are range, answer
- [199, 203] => 6.961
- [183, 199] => 6.605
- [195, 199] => 7.09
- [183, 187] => 6.934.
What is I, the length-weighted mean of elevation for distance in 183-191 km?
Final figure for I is 7.08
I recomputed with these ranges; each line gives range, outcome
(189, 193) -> 6.68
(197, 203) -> 7.06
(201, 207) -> 6.92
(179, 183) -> 7.35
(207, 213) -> 7.22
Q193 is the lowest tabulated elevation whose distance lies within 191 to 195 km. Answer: 6.754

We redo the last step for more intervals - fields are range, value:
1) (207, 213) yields 6.867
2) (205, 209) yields 7.11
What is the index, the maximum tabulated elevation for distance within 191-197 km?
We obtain 7.81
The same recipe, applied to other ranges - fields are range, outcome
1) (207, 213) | 7.681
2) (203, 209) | 7.3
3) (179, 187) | 7.912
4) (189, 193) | 6.754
